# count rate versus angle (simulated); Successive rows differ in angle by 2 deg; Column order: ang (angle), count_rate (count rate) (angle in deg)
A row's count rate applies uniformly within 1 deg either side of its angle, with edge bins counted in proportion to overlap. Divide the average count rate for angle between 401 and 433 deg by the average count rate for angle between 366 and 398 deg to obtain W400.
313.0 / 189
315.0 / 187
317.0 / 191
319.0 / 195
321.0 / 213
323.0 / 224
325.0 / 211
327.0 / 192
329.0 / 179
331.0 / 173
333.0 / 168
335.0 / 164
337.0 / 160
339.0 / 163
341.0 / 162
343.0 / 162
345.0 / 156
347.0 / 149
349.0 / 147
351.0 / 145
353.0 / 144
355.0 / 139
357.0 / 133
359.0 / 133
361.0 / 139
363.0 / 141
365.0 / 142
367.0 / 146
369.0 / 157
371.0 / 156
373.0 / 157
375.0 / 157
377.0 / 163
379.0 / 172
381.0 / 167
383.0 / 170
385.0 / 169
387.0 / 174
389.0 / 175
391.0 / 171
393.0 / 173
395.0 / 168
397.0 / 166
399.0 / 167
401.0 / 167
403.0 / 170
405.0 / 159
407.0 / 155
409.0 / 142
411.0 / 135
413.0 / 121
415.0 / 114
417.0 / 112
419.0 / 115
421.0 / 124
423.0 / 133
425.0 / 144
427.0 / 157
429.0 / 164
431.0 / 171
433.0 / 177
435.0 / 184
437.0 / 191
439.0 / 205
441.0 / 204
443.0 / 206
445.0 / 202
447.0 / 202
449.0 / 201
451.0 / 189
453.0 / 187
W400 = 0.9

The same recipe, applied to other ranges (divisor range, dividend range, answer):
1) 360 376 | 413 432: 0.91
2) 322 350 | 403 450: 0.94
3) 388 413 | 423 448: 1.13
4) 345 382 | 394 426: 0.96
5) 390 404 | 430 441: 1.11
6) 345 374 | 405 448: 1.10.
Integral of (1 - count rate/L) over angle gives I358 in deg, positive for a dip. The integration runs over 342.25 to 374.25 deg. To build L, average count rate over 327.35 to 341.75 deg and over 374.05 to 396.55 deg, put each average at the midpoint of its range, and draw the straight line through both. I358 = 4.17 deg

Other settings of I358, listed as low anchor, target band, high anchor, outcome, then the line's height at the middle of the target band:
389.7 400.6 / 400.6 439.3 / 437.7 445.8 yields 7.6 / 188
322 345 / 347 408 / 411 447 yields 4.3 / 170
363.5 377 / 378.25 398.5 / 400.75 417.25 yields -3.1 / 148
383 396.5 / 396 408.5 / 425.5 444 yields 0.8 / 175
